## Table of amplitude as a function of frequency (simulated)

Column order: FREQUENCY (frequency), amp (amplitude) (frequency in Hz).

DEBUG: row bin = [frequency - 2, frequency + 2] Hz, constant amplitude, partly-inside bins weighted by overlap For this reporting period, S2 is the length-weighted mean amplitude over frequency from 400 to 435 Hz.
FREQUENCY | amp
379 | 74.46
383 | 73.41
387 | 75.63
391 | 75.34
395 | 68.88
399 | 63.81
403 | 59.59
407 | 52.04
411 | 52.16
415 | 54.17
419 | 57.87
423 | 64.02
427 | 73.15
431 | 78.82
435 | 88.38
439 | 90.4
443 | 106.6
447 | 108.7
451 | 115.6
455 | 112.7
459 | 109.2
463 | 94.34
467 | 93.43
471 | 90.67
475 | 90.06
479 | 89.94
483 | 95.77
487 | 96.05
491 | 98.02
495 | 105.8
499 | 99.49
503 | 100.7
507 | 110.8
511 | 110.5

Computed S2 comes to 63.1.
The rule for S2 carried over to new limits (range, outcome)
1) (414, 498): 91.7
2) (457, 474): 96.5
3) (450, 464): 108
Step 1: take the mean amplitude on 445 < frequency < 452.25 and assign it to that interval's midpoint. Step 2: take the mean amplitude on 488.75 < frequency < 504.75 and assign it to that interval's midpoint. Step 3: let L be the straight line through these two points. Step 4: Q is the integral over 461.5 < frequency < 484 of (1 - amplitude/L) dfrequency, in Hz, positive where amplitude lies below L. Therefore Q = 3.0 Hz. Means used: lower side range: 112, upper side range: 101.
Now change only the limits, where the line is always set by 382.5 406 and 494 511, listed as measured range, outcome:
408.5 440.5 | 3.98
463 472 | 0.03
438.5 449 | -2.28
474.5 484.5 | 0.52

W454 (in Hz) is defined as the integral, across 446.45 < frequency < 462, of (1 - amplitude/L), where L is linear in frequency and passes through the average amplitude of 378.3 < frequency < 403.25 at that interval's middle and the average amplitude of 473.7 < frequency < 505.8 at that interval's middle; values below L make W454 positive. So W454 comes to -4.1 Hz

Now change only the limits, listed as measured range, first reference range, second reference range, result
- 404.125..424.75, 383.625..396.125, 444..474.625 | 6.9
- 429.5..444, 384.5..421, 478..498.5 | -2.6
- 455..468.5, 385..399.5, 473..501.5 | -1.7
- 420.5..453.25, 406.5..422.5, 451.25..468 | -4.1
